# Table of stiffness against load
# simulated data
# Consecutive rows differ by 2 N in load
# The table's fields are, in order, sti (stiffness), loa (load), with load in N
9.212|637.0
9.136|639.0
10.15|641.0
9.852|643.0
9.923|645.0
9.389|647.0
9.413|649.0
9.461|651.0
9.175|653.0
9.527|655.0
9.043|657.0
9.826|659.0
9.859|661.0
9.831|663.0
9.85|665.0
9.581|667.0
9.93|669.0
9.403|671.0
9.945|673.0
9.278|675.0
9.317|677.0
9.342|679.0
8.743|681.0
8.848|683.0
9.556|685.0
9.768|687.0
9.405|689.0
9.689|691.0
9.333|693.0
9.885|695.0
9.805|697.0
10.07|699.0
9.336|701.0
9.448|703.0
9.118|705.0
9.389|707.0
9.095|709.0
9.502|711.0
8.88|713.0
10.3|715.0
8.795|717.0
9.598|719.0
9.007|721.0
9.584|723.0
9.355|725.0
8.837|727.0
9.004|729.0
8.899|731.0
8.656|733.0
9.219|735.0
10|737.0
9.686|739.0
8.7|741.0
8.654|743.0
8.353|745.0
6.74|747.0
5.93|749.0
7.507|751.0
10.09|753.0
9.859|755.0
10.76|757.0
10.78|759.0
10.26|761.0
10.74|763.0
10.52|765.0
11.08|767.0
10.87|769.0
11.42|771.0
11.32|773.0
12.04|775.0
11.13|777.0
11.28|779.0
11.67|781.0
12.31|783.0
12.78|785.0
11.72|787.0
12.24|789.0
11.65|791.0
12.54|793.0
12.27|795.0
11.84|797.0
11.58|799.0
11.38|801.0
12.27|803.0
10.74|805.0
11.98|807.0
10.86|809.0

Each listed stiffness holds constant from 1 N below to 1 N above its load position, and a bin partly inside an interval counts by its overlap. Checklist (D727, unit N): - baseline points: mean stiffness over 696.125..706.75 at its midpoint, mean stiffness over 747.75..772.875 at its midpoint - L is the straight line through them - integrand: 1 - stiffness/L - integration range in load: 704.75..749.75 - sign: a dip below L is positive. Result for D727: 3.7 N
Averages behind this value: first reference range 9.54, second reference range 10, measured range 8.94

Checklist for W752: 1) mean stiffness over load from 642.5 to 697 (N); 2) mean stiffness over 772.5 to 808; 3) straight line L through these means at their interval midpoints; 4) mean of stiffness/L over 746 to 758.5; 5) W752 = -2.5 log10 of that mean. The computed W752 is 0.28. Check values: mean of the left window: 9.53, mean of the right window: 11.8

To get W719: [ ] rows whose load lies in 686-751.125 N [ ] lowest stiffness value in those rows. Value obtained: 5.93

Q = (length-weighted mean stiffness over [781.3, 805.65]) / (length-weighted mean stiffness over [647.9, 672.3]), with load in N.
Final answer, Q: 1.25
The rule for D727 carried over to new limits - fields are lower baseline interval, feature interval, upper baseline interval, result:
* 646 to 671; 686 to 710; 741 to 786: 0.71 N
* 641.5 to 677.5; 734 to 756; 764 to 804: 4.83 N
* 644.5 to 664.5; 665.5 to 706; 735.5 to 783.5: 0.82 N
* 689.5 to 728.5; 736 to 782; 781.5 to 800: 4.61 N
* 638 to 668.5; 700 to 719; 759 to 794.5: 2.06 N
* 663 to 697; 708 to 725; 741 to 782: 0.68 N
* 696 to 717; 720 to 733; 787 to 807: 1.18 N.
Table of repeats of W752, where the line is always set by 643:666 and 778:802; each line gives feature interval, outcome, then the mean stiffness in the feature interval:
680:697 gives 0.08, 9.43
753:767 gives 0.09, 10.5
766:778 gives 0.03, 11.3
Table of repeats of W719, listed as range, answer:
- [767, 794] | 10.87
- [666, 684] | 8.743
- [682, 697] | 8.848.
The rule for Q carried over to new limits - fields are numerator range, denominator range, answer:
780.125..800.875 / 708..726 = 1.29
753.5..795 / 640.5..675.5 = 1.18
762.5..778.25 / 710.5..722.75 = 1.19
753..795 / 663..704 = 1.19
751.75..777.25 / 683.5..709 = 1.13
